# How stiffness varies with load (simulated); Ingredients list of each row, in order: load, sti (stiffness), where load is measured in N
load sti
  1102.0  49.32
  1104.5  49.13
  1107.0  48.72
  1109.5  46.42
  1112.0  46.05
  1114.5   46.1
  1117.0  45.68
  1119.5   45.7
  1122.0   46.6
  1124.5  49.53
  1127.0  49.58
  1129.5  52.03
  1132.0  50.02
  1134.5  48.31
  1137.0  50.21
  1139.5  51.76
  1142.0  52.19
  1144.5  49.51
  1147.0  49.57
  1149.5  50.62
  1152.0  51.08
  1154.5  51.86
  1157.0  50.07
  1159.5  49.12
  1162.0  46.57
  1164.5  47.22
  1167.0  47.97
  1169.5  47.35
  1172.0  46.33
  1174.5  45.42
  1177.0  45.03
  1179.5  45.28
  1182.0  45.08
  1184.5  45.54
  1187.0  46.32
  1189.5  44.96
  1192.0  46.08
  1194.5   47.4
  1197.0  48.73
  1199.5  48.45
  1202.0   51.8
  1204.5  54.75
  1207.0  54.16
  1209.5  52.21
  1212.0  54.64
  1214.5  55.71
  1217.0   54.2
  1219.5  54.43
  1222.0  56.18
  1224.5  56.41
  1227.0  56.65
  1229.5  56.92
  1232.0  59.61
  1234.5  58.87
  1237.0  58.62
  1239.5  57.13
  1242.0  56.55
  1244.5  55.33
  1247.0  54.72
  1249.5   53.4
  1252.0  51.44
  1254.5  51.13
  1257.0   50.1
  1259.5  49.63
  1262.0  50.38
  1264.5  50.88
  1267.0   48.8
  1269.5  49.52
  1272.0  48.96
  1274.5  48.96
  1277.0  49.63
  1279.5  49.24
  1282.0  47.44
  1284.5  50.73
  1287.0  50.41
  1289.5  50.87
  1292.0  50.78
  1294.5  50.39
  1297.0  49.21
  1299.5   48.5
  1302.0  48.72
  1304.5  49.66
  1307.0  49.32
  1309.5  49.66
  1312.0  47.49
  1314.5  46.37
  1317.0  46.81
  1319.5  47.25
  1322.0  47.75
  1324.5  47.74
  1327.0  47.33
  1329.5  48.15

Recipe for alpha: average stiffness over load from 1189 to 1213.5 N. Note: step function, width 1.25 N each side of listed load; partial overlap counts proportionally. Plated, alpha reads 50.5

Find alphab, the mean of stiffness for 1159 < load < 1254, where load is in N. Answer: 51.5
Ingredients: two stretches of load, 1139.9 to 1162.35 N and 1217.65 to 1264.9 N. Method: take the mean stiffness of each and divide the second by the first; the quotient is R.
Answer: 1.1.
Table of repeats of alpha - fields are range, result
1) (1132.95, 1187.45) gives 48.3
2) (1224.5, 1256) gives 55.8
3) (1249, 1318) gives 49.6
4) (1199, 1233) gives 54.8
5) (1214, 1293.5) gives 52.9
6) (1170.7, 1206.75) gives 47.4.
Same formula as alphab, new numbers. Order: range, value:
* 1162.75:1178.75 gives 46.5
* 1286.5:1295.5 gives 50.6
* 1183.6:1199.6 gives 46.7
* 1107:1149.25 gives 48.7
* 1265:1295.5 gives 49.7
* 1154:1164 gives 49.1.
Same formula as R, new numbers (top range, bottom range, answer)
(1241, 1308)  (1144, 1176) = 1.04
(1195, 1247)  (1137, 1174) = 1.11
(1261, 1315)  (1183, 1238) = 0.94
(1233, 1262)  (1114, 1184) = 1.12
